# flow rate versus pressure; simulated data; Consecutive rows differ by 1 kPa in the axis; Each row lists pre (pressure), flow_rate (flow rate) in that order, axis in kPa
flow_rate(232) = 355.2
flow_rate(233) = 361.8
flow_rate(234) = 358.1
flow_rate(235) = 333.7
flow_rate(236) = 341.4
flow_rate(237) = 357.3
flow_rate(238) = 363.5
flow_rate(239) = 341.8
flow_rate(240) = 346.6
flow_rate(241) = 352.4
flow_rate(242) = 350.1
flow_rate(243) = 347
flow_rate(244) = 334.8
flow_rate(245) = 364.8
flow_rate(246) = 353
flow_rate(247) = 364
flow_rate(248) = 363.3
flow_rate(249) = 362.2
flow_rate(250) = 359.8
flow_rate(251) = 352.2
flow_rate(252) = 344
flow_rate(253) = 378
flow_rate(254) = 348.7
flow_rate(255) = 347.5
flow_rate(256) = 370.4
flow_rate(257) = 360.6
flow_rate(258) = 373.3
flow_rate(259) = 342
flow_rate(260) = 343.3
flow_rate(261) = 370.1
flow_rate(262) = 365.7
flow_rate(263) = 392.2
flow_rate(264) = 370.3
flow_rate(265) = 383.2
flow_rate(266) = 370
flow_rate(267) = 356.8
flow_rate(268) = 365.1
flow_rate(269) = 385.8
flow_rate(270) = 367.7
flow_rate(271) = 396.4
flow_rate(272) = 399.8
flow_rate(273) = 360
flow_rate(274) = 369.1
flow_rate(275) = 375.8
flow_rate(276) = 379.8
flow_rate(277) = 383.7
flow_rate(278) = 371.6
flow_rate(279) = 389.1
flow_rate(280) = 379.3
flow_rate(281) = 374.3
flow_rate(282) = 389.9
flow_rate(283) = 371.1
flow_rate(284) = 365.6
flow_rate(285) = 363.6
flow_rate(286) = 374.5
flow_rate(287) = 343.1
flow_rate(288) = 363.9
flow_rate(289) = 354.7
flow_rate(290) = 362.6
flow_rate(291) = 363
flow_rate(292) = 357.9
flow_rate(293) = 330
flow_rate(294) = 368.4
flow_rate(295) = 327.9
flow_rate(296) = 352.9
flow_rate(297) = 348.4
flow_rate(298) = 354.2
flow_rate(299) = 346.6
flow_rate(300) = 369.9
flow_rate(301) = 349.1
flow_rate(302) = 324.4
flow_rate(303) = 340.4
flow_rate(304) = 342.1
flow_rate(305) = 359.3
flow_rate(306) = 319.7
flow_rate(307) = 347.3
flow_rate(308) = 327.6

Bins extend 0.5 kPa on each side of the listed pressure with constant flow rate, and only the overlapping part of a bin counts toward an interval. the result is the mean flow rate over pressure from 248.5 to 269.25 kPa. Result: 364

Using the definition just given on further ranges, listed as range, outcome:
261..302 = 367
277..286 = 376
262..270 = 374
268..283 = 379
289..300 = 352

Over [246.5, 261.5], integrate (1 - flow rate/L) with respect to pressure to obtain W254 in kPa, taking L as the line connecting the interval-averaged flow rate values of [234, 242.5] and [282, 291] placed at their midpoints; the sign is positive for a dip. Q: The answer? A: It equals -0.2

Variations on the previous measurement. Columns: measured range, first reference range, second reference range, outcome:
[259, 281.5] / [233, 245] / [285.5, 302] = -1.5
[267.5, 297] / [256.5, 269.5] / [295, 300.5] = -0.8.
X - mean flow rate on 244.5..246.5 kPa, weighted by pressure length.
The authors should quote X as 359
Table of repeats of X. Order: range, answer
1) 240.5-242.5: 351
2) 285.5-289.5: 359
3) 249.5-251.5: 356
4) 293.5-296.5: 350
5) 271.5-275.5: 376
